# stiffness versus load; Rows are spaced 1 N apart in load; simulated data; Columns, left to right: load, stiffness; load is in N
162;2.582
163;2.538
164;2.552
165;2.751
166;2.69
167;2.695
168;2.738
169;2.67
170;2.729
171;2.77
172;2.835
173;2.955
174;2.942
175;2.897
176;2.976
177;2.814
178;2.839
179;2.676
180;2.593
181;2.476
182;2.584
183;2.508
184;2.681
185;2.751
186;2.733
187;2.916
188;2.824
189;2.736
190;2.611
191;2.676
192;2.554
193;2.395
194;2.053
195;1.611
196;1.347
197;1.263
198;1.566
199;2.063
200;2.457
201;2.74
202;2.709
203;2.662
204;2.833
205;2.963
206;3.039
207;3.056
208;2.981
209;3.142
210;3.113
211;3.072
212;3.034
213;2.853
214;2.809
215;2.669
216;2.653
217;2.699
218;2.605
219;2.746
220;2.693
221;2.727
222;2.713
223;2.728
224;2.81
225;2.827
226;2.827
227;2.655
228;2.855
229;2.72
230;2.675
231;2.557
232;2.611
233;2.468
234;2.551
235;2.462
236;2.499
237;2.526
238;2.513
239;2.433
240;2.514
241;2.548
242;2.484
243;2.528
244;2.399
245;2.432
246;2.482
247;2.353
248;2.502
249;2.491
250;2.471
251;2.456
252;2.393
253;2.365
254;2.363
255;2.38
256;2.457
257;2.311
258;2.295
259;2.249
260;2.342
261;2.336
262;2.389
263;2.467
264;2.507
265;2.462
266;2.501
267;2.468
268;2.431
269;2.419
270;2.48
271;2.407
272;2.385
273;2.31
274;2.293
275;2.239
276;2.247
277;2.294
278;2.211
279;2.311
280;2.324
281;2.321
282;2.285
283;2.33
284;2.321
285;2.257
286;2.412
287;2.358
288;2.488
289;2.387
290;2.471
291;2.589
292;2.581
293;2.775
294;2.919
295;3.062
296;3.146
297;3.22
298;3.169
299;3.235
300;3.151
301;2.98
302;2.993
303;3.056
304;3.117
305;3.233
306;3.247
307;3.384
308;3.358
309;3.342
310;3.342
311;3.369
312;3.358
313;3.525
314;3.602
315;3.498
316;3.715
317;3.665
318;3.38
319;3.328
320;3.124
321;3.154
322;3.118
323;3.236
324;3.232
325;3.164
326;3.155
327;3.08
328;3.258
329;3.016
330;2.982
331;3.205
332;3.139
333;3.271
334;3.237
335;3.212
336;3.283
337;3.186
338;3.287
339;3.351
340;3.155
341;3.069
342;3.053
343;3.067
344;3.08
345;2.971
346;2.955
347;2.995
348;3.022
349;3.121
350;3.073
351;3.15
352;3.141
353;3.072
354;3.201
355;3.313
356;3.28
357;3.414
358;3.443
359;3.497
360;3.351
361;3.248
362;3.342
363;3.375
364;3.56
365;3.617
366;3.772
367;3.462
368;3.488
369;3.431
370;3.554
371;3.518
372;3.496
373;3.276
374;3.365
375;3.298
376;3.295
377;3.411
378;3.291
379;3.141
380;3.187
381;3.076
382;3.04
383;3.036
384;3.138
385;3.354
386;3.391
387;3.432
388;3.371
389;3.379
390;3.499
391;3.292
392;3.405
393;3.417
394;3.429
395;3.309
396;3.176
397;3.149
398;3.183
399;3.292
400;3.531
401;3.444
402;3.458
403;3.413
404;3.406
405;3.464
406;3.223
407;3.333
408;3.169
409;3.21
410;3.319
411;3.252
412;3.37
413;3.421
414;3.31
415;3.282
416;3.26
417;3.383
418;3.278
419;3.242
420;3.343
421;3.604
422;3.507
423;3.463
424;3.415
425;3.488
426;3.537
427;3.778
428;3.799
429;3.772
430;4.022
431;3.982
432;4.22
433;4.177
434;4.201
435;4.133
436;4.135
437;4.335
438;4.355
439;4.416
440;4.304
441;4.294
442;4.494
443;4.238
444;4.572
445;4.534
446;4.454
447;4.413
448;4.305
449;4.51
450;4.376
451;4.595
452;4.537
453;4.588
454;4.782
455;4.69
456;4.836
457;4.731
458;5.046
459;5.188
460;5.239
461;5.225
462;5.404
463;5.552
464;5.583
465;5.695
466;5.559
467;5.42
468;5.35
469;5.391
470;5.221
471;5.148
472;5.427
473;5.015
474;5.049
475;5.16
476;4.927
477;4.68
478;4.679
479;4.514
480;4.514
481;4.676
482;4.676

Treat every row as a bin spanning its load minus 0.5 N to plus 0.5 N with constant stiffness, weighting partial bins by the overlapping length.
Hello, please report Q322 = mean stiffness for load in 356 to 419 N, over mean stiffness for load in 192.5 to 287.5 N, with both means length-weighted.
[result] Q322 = 1.3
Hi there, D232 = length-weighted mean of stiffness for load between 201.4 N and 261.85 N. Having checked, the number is 2.63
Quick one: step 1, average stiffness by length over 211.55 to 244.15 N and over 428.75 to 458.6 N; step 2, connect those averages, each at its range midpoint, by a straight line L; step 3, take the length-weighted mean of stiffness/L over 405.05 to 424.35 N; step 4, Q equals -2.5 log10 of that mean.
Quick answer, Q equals 0.242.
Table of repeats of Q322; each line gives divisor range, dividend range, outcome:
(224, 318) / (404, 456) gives 1.46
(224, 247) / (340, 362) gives 1.23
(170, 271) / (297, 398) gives 1.27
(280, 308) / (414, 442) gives 1.36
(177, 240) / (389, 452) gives 1.42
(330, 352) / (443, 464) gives 1.53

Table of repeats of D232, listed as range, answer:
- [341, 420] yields 3.3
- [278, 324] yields 2.98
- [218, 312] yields 2.61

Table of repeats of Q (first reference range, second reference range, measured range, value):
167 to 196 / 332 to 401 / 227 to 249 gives 0.12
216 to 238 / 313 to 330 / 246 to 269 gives 0.19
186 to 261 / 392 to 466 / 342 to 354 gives 0.12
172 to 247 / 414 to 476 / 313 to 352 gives 0.12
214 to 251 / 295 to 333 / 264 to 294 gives 0.23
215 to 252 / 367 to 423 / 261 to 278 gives 0.16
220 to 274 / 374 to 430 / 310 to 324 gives -0.17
